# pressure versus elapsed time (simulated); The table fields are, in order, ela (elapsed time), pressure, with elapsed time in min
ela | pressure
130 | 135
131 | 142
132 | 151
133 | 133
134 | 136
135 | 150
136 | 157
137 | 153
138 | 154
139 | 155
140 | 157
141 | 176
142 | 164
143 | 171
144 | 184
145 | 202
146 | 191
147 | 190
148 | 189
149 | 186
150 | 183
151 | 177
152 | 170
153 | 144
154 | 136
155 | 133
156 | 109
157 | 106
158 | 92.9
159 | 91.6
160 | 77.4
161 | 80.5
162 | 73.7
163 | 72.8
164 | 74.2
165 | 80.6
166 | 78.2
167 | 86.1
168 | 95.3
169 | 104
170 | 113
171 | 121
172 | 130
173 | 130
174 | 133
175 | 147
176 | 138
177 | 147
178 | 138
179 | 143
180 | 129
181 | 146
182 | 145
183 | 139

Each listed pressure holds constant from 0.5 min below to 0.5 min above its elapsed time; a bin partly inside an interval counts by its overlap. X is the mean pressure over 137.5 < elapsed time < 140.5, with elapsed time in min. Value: 155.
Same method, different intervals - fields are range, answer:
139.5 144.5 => 170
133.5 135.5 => 143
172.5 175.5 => 137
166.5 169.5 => 95.1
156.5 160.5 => 92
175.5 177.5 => 142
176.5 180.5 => 139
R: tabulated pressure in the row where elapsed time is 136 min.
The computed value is 157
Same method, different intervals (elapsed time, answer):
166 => 78.2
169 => 104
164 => 74.2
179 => 143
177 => 147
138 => 154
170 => 113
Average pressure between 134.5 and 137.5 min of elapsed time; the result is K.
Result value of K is 153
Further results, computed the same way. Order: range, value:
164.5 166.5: 79.4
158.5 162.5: 80.8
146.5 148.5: 190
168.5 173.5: 120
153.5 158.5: 115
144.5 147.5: 194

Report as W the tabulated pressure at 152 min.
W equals 170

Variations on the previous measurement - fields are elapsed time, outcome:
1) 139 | 155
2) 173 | 130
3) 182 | 145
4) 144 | 184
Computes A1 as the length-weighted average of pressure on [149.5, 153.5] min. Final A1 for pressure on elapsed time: 168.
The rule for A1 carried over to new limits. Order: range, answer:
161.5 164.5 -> 73.6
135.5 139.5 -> 155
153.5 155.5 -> 134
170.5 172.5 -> 126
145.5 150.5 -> 188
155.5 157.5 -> 108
